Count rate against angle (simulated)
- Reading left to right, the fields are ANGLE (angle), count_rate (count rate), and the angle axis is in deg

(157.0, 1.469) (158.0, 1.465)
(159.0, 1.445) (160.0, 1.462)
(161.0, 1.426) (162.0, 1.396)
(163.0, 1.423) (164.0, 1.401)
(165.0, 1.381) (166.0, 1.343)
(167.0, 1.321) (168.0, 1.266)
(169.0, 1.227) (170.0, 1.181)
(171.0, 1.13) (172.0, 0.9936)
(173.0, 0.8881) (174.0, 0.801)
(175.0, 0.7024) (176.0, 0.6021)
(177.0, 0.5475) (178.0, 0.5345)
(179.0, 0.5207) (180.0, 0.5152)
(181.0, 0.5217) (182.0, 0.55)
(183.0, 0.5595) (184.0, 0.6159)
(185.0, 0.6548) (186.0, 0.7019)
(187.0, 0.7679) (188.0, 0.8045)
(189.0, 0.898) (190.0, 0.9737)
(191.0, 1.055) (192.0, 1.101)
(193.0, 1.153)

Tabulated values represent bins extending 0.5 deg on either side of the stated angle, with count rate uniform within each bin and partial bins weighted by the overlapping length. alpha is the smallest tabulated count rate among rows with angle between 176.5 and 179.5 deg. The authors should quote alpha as 0.5207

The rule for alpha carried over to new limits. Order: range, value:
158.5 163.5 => 1.396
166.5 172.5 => 0.9936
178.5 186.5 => 0.5152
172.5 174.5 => 0.801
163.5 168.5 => 1.266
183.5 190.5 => 0.6159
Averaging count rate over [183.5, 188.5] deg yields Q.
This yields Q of 0.709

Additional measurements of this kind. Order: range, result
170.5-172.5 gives 1.06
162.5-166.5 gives 1.39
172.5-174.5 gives 0.845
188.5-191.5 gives 0.976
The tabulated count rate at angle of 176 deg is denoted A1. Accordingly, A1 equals 0.6021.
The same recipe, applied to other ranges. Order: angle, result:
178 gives 0.5345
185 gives 0.6548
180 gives 0.5152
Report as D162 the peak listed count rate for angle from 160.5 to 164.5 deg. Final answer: 1.426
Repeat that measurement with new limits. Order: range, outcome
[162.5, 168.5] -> 1.423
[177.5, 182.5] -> 0.55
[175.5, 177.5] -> 0.6021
